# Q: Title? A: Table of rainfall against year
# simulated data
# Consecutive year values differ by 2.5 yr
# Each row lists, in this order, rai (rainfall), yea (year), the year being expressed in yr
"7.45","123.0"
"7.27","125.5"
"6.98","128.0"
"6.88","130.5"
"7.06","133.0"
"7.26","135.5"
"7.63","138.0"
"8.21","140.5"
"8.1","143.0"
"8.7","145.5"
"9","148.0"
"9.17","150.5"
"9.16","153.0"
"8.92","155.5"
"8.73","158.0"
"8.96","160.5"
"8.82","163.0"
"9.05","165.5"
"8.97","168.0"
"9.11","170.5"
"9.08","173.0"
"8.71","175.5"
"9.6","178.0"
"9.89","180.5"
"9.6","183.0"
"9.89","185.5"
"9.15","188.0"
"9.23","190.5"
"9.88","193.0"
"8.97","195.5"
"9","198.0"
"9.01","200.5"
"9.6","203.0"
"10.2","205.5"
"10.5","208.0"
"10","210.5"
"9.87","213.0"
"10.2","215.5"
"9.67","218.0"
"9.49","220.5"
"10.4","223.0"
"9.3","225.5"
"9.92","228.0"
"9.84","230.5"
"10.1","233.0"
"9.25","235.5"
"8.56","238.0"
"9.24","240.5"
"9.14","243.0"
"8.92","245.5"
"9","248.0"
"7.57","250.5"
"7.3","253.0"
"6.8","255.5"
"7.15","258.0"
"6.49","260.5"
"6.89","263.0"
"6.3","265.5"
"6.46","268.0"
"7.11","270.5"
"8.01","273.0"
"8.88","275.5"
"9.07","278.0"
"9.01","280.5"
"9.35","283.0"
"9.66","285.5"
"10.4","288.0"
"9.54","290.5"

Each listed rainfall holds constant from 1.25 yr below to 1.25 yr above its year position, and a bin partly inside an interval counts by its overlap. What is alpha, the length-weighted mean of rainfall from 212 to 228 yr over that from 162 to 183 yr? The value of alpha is 1.1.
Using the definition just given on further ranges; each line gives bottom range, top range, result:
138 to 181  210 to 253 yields 1.05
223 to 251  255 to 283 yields 0.82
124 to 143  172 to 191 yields 1.27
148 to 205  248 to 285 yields 0.83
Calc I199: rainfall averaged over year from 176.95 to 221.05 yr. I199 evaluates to 9.66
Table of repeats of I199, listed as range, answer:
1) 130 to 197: 8.83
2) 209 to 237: 9.82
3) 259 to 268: 6.56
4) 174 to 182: 9.4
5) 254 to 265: 6.81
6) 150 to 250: 9.39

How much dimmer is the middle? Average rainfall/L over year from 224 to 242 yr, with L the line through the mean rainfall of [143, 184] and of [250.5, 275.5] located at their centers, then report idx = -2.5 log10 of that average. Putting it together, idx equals -0.23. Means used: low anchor 9.06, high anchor 7.07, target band 9.47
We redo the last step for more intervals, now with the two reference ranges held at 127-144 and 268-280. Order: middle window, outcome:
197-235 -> -0.242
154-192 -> -0.202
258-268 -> 0.215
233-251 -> -0.127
